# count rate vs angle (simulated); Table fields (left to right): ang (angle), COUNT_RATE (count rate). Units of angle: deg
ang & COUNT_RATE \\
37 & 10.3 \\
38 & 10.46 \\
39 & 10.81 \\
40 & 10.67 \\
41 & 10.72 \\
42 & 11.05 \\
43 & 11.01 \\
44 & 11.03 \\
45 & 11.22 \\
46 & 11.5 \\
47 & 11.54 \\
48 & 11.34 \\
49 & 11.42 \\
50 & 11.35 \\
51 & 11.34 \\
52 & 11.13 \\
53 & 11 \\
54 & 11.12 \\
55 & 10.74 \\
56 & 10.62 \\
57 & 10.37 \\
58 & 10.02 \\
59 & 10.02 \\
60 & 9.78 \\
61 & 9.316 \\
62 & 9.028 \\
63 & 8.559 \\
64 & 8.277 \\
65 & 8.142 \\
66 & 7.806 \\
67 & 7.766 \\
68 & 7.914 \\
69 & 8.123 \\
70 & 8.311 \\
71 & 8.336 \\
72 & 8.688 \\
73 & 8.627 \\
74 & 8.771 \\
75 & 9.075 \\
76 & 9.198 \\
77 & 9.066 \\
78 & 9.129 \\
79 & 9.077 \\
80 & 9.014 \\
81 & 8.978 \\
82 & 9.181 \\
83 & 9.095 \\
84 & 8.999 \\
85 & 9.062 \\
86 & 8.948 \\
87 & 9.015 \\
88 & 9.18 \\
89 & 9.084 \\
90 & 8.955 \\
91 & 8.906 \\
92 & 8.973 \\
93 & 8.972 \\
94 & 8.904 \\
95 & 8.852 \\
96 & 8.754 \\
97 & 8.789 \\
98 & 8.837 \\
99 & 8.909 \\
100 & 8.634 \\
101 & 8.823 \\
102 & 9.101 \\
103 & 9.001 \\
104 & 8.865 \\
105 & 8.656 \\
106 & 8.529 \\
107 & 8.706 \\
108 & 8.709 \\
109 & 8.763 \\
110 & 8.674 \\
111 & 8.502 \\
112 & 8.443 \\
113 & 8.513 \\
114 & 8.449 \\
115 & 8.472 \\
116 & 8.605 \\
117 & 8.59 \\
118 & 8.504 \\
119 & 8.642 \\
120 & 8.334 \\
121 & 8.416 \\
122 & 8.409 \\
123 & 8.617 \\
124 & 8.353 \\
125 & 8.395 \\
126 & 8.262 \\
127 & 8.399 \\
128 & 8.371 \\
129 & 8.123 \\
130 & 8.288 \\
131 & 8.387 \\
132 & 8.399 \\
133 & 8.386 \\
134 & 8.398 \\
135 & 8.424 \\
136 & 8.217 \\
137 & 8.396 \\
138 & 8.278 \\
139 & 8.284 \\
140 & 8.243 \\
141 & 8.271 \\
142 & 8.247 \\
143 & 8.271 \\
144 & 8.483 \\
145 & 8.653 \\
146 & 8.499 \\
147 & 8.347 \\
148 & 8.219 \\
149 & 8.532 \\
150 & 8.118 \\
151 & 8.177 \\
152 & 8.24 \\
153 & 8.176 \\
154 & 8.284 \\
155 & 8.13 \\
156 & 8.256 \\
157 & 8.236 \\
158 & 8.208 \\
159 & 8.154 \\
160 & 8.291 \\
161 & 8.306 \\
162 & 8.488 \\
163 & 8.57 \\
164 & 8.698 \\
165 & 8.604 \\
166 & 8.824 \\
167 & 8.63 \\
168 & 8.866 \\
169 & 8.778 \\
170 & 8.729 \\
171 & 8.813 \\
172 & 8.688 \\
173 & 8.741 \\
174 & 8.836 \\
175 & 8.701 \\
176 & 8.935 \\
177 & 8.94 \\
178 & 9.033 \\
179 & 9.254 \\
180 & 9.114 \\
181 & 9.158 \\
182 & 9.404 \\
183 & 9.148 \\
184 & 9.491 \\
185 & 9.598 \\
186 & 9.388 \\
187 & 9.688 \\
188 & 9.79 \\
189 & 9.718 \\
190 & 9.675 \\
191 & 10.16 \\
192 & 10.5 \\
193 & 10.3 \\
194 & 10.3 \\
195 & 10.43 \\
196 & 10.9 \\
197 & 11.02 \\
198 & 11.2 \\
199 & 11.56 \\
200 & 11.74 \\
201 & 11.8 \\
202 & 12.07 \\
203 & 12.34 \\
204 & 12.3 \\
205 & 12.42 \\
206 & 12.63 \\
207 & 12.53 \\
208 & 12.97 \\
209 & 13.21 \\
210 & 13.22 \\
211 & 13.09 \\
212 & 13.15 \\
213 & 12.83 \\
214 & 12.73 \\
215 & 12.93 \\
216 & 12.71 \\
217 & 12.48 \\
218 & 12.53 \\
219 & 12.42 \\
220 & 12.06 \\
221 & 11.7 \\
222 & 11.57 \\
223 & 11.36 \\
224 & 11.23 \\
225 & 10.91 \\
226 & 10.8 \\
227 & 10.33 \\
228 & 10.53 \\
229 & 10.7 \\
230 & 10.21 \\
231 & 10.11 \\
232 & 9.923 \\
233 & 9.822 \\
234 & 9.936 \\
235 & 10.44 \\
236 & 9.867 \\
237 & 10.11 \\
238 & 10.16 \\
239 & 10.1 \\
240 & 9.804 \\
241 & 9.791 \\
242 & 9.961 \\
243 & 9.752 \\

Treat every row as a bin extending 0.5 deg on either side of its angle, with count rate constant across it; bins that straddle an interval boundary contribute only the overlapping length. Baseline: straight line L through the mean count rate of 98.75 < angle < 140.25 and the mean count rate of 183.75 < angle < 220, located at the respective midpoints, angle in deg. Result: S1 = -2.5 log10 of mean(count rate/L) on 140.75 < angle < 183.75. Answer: 0.18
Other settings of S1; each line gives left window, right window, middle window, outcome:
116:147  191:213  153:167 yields 0.168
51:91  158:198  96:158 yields 0.094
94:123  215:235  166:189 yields 0.119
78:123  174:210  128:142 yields 0.140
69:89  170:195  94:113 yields 0.034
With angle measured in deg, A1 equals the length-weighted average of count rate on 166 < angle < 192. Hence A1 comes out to 9.19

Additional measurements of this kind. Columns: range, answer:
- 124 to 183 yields 8.51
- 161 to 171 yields 8.67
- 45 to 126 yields 9.13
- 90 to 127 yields 8.66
